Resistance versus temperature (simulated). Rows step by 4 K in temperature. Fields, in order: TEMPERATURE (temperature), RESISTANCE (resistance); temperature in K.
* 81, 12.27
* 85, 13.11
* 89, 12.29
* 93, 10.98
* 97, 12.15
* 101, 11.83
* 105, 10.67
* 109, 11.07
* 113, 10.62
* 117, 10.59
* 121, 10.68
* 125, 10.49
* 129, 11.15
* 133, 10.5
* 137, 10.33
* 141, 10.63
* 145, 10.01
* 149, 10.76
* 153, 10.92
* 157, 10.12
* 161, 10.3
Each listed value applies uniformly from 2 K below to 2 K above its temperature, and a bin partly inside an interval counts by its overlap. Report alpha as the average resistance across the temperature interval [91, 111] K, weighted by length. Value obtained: 11.3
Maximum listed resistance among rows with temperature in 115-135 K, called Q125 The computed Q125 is 11.15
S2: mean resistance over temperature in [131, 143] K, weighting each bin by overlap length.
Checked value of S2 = 10.5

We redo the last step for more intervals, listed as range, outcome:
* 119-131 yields 10.8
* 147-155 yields 10.8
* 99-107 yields 11.2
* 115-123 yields 10.6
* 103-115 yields 10.8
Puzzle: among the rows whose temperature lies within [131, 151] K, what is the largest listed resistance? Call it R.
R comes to 10.76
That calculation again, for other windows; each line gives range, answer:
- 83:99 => 13.11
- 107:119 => 11.07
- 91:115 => 12.15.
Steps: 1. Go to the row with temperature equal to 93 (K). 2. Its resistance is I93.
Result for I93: 10.98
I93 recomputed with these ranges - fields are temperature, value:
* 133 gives 10.5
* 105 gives 10.67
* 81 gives 12.27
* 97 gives 12.15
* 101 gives 11.83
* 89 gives 12.29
